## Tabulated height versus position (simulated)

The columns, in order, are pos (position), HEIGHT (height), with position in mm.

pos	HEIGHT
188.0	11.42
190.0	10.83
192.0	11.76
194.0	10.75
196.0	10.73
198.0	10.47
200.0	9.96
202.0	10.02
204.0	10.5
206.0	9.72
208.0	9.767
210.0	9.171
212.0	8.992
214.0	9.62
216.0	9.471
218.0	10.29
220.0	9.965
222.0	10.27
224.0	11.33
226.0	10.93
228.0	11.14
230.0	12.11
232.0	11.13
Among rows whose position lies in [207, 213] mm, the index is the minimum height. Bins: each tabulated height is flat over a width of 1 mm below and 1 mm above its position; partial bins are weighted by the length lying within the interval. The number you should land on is 8.992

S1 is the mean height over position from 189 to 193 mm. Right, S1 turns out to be 11.3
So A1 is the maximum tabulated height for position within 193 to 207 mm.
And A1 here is 10.75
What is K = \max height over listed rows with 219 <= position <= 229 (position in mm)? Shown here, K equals 11.33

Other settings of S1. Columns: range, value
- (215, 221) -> 9.91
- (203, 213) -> 9.63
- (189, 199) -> 10.9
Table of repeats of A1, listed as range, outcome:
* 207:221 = 10.29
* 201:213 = 10.5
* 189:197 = 11.76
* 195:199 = 10.73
